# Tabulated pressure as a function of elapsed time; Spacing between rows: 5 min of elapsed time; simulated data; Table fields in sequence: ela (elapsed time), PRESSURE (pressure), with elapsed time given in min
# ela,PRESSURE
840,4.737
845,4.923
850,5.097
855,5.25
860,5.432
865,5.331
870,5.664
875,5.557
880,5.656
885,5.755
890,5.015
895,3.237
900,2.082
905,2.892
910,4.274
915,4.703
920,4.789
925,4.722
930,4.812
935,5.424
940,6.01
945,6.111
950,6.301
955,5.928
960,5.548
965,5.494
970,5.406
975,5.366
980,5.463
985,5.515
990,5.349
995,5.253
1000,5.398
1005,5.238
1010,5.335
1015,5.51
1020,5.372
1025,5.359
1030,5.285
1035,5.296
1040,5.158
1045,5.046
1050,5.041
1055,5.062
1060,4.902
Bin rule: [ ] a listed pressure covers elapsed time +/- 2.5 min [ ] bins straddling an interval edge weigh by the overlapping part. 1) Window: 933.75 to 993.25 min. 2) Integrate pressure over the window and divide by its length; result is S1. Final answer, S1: 5.66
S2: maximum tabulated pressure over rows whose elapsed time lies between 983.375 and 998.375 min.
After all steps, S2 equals 5.515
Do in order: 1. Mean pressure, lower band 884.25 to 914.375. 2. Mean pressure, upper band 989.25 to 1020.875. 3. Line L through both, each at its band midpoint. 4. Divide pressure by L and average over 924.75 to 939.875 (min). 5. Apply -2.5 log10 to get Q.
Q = -0.20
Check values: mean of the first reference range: 3.82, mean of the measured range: 5.19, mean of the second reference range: 5.35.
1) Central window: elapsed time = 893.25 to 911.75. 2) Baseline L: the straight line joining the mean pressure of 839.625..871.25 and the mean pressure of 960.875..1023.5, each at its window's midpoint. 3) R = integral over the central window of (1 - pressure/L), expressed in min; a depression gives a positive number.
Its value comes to 7.7 min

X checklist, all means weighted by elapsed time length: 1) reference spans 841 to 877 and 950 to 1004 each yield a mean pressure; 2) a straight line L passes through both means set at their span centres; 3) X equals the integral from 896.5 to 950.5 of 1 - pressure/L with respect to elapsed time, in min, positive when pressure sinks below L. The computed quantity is 7.6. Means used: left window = 5.29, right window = 5.5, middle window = 4.65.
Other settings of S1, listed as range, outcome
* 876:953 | 4.81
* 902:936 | 4.44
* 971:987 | 5.44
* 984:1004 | 5.36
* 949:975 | 5.67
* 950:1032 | 5.45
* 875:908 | 4.22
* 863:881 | 5.55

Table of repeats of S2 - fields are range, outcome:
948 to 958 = 6.301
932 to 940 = 6.01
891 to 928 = 4.789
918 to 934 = 4.812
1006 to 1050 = 5.51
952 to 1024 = 5.928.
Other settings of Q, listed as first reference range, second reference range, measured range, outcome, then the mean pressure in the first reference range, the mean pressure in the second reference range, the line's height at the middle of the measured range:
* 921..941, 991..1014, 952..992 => -0.055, 5.15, 5.32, 5.25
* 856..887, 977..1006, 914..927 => 0.156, 5.55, 5.38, 5.48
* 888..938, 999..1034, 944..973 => -0.223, 4.2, 5.35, 4.71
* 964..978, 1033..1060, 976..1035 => -0.020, 5.42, 5.1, 5.27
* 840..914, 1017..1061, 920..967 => -0.132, 4.73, 5.18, 4.91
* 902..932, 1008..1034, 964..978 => -0.117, 4.32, 5.37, 4.86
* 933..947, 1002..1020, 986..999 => 0.031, 5.85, 5.36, 5.49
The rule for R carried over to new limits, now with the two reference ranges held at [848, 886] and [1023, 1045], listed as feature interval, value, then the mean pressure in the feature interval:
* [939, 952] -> -1.9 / 6.15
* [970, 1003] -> -0.5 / 5.39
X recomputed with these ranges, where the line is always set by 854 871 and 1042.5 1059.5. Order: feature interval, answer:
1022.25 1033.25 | -0.5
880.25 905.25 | 6.1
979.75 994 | -0.7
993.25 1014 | -0.8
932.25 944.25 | -1.1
